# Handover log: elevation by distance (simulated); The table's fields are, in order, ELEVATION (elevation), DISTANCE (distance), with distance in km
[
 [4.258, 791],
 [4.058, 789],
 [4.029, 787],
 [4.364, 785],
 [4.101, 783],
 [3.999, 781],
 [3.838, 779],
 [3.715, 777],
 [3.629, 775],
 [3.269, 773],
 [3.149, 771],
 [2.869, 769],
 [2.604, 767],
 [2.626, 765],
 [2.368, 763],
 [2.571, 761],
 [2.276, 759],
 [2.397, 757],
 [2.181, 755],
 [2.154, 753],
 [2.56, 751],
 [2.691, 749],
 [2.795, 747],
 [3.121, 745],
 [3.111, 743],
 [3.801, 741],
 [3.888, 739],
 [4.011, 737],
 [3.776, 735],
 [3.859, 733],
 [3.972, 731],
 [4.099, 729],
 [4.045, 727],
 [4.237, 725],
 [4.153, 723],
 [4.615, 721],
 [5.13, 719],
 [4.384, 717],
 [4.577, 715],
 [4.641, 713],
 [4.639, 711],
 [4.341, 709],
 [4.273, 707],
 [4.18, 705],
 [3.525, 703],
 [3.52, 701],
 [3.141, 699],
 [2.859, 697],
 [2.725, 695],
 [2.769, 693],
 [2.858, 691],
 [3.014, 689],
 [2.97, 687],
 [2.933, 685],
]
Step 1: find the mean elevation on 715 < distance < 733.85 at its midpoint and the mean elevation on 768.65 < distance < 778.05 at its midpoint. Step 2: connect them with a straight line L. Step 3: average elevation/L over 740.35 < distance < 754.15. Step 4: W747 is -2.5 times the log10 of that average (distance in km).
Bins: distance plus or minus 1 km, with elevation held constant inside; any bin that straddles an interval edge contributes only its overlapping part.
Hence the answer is 0.33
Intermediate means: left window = 4.3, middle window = 2.86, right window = 3.36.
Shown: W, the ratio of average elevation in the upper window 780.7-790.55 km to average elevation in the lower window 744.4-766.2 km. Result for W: 1.64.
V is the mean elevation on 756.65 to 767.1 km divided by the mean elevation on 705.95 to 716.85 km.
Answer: 0.55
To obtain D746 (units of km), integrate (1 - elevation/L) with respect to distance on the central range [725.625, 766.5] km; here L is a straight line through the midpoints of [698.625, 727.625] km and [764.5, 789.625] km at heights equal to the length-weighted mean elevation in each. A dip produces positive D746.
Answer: 8.4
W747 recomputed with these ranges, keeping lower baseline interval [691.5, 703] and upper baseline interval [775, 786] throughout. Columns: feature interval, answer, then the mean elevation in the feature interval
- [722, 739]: -0.18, 4.01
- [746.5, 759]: 0.44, 2.43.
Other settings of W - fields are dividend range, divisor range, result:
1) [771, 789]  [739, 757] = 1.35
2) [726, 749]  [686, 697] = 1.27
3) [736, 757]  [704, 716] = 0.68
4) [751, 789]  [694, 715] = 0.82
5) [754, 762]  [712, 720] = 0.50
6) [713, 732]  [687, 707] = 1.36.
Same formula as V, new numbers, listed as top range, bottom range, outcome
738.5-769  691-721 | 0.70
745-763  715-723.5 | 0.54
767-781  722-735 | 0.84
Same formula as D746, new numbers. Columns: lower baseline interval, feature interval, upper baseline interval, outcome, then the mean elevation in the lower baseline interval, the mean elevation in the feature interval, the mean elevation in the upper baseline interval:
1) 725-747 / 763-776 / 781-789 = 3.4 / 3.75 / 2.97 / 4.13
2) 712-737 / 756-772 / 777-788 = 5.9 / 4.28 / 2.61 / 4.03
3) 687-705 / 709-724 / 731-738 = -4.5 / 3.11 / 4.57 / 3.89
